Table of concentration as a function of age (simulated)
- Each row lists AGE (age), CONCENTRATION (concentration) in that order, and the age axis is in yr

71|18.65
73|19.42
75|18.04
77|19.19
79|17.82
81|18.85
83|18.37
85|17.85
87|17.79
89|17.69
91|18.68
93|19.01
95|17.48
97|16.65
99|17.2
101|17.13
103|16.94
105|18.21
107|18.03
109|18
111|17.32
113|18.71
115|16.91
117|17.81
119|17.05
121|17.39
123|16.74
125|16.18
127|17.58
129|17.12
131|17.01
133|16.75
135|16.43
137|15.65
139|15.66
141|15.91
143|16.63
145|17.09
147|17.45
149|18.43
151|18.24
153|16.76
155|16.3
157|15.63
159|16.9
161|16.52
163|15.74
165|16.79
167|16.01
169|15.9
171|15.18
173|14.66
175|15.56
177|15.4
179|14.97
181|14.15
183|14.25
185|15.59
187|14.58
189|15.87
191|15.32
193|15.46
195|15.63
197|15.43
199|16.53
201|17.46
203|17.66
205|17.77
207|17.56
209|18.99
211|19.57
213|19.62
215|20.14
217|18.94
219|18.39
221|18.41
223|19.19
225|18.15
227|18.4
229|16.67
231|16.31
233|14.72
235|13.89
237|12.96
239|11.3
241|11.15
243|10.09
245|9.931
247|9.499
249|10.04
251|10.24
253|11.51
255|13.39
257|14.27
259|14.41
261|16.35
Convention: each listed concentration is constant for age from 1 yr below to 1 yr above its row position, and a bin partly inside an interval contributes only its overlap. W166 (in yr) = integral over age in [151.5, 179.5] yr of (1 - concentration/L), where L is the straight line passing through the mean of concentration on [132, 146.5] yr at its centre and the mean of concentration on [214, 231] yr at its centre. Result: 1.7 yr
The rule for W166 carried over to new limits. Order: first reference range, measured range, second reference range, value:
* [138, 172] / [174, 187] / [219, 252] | 0.6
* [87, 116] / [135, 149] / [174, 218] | 0.6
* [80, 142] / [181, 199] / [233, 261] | -1.3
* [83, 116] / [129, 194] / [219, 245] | 1.7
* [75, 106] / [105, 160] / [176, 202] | -0.6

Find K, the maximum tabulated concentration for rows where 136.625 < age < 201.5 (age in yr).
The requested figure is 18.43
